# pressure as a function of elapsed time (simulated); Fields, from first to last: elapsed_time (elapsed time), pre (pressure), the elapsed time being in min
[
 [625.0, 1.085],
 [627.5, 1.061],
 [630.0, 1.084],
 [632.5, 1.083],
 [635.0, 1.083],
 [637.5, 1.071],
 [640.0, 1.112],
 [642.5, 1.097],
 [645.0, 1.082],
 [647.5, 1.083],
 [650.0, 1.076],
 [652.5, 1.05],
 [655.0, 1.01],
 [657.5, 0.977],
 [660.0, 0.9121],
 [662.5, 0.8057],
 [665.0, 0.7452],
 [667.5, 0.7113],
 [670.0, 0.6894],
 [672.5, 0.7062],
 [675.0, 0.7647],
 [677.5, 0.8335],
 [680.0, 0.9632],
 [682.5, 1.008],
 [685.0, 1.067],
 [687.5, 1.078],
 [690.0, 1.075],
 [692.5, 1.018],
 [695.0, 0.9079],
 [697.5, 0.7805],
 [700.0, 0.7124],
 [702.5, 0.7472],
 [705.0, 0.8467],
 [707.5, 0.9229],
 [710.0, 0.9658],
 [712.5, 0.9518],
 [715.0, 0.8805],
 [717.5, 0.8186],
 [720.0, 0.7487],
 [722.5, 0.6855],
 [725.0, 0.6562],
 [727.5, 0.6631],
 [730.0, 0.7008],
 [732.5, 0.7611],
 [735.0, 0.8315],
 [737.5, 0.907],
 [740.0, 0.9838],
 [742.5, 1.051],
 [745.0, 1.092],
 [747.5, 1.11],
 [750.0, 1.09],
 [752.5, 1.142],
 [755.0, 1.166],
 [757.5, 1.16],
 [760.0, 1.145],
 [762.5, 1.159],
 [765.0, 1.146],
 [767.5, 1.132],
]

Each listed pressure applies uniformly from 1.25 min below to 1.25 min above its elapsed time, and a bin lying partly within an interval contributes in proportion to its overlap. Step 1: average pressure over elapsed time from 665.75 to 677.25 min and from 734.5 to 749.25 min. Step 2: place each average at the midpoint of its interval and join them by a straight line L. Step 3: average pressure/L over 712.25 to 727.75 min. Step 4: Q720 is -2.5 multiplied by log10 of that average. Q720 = 0.19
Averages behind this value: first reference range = 0.729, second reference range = 1.01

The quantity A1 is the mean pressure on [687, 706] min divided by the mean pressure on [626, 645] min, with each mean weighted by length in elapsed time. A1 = 0.8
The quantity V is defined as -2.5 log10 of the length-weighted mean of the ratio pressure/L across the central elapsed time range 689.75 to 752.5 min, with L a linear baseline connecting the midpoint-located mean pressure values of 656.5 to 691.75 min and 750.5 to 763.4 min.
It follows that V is 0.18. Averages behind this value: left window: 0.882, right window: 1.15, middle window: 0.878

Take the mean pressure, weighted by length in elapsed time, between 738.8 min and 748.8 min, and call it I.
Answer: 1.06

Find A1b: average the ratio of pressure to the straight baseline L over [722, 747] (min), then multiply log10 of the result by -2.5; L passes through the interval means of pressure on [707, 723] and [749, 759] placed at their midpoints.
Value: 0.19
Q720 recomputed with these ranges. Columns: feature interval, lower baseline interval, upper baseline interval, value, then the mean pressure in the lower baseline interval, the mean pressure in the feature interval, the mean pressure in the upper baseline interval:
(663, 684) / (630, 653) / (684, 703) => 0.22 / 1.08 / 0.806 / 0.928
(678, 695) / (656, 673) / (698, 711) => -0.24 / 0.799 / 1.02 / 0.833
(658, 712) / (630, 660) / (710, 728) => 0.04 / 1.06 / 0.872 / 0.79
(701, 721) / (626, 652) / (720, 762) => 0.15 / 1.08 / 0.86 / 0.944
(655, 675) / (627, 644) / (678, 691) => 0.29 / 1.09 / 0.804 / 1.03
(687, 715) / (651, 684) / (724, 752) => -0.03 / 0.863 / 0.904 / 0.904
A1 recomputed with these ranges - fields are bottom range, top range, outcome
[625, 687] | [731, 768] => 1.09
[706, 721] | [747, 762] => 1.29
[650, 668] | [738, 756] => 1.19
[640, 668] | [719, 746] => 0.85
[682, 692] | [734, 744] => 0.90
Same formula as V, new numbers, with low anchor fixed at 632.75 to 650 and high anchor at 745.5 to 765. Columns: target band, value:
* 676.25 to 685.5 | 0.15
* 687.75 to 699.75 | 0.18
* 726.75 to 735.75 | 0.46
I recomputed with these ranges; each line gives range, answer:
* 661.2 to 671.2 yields 0.739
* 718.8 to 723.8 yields 0.716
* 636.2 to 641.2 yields 1.09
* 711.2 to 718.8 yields 0.883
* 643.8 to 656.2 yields 1.06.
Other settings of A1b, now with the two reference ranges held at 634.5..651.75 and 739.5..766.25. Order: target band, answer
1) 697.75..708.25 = 0.35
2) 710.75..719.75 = 0.26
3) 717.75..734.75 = 0.47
